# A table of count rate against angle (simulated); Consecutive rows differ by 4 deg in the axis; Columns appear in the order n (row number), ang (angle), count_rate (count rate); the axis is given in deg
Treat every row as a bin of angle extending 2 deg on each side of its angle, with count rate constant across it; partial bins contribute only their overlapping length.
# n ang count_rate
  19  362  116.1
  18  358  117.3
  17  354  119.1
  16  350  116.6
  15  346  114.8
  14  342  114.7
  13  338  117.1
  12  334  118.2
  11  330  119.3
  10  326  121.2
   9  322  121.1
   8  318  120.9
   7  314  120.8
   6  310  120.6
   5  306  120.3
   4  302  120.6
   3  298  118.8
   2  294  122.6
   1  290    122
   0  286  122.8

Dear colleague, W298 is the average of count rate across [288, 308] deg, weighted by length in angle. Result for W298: 121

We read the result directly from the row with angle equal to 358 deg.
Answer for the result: 117.3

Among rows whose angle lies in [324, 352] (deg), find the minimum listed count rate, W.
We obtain 114.7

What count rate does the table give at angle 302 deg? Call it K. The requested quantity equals 120.6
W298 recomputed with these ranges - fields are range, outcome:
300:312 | 120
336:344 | 116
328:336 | 119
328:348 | 117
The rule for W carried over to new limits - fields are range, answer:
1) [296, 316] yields 118.8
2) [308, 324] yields 120.6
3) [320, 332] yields 119.3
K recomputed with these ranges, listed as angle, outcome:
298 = 118.8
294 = 122.6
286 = 122.8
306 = 120.3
